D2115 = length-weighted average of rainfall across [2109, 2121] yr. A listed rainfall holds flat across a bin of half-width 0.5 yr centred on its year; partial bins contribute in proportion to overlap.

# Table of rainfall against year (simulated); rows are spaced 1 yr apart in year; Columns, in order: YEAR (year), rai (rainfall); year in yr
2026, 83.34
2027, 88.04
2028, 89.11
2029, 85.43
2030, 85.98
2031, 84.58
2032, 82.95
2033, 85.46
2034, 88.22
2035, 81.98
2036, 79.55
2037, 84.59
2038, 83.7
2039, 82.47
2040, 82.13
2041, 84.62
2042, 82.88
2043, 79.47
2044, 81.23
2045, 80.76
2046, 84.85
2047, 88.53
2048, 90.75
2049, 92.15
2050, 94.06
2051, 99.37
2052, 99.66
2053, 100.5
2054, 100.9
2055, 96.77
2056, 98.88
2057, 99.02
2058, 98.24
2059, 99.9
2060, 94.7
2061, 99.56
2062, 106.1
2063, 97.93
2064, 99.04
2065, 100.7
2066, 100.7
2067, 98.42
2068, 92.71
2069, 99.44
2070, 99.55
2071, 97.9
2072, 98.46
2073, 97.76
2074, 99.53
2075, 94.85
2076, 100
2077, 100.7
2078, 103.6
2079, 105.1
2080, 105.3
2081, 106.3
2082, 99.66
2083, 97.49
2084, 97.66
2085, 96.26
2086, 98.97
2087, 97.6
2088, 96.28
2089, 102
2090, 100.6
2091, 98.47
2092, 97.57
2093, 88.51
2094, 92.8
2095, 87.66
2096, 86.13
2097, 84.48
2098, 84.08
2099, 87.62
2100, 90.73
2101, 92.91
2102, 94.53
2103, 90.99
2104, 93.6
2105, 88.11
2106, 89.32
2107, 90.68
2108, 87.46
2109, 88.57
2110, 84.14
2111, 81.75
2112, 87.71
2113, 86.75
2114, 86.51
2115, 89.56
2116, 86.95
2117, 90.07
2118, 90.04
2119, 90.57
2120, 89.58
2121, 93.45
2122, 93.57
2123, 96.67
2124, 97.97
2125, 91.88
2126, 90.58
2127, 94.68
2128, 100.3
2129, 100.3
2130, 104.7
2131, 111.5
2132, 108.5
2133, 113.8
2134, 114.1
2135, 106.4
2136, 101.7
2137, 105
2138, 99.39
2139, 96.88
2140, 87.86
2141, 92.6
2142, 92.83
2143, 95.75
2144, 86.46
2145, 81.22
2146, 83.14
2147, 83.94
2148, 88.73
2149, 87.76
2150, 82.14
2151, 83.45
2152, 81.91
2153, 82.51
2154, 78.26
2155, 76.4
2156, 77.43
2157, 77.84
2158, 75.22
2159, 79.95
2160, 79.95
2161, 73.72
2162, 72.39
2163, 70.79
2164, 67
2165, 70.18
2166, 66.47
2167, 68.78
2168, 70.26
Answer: 87.9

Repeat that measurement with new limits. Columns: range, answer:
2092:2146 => 93.2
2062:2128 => 94.3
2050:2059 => 98.9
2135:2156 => 88.6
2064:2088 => 99.4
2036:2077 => 94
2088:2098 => 92.8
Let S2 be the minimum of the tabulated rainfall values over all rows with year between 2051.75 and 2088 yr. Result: 92.71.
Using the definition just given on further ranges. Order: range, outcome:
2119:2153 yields 81.22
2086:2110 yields 84.08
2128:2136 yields 100.3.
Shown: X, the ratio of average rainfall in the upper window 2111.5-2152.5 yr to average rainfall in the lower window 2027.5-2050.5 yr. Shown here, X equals 1.10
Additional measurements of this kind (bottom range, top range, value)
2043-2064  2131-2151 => 1.00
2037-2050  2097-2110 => 1.05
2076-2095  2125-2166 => 0.90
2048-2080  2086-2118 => 0.92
